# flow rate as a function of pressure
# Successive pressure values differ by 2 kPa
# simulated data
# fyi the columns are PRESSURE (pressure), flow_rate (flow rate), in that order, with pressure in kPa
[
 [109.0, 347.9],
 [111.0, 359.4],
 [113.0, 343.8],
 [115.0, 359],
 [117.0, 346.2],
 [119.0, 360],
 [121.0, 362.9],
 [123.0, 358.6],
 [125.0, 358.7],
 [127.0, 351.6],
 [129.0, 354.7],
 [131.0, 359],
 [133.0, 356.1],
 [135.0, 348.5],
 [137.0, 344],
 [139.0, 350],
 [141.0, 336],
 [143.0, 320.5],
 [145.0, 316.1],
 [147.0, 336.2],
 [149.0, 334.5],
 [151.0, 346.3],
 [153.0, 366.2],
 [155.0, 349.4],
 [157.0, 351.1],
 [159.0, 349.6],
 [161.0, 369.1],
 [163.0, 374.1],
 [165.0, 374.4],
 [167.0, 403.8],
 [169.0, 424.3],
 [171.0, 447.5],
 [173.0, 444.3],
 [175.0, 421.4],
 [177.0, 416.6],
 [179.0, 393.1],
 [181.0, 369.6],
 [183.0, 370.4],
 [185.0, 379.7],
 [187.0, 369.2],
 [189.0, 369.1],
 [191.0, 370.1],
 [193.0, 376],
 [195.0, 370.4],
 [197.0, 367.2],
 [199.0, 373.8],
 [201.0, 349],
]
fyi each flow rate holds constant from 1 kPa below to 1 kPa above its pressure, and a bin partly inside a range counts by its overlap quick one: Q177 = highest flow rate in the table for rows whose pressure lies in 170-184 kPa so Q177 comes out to 447.5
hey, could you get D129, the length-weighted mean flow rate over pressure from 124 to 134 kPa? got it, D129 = 356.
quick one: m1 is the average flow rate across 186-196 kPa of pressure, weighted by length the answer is 371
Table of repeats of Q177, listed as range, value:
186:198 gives 376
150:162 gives 369.1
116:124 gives 362.9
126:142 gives 359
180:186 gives 379.7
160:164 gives 374.1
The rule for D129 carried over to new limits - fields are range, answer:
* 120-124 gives 361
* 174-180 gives 410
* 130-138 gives 352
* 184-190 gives 373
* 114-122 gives 357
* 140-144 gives 328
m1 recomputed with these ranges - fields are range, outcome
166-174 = 430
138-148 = 332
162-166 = 374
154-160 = 350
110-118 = 352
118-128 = 358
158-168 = 374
